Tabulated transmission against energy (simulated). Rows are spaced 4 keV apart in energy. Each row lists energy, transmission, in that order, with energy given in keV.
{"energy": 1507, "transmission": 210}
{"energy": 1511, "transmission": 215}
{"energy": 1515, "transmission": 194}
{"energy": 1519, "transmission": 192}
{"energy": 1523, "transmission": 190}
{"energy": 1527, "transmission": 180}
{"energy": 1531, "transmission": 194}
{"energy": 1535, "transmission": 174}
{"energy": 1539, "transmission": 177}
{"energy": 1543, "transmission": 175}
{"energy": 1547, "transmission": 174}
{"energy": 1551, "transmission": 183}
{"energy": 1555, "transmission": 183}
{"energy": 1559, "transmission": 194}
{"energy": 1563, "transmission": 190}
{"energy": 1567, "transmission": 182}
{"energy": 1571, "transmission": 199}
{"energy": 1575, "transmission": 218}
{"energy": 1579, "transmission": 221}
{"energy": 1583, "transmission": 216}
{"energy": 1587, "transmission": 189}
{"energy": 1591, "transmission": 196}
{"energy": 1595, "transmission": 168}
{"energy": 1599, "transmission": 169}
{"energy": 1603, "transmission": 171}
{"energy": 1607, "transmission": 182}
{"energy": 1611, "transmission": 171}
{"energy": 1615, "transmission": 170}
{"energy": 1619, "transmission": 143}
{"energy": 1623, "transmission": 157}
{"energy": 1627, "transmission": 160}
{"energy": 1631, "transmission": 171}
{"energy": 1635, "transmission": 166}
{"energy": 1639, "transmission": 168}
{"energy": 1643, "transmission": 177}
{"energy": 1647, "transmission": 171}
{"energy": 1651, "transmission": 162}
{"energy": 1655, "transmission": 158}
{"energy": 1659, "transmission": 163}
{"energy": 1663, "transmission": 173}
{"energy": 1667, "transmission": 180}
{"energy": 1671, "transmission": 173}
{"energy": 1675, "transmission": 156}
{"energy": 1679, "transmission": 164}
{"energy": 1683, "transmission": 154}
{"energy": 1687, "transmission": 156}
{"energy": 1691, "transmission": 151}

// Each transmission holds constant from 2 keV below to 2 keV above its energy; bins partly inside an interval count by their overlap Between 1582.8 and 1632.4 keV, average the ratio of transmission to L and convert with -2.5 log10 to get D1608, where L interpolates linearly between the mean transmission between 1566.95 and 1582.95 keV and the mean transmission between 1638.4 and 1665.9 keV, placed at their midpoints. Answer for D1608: 0.12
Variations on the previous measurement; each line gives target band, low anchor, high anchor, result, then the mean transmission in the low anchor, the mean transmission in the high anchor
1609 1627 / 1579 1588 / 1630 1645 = 0.15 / 208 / 170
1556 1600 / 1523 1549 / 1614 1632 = -0.15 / 180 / 159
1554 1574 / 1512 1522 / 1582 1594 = 0.03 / 195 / 196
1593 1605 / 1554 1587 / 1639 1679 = 0.12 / 200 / 168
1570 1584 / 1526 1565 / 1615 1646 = -0.22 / 182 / 164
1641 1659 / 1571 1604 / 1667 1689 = 0.04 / 195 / 162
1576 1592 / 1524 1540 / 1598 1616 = -0.18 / 182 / 173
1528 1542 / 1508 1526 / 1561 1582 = 0.10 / 197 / 203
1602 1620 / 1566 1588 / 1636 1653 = 0.12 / 206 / 169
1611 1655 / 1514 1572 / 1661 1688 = 0.05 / 185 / 165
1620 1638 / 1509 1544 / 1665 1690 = 0.06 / 188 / 163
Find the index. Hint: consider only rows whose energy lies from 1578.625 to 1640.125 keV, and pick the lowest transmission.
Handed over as 143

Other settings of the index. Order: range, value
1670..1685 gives 154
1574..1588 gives 189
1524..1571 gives 174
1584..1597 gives 168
